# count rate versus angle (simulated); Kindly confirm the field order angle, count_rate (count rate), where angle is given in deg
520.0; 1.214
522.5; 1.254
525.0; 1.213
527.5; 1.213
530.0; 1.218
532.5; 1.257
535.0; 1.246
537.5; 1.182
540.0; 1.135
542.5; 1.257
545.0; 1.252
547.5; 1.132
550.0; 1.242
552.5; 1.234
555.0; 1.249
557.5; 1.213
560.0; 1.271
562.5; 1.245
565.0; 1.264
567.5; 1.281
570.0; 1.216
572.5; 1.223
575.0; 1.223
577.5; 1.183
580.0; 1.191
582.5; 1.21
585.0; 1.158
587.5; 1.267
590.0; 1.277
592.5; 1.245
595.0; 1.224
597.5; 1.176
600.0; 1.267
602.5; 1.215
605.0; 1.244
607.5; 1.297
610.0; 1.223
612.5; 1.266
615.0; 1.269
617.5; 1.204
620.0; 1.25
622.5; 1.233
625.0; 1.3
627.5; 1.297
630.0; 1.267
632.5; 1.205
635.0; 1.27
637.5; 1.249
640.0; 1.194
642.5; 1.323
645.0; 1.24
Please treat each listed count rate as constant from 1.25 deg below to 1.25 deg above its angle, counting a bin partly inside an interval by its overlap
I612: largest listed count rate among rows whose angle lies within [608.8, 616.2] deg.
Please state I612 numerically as 1.269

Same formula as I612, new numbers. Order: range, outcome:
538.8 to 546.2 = 1.257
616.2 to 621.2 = 1.25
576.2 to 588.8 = 1.267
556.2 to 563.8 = 1.271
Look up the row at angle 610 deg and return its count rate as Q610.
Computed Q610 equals 1.223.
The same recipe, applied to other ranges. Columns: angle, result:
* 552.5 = 1.234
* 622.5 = 1.233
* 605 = 1.244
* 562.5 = 1.245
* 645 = 1.24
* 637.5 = 1.249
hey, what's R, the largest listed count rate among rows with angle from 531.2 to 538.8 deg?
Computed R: 1.257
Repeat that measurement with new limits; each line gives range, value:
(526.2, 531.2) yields 1.218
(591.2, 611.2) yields 1.297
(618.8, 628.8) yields 1.3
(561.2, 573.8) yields 1.281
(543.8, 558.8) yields 1.252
